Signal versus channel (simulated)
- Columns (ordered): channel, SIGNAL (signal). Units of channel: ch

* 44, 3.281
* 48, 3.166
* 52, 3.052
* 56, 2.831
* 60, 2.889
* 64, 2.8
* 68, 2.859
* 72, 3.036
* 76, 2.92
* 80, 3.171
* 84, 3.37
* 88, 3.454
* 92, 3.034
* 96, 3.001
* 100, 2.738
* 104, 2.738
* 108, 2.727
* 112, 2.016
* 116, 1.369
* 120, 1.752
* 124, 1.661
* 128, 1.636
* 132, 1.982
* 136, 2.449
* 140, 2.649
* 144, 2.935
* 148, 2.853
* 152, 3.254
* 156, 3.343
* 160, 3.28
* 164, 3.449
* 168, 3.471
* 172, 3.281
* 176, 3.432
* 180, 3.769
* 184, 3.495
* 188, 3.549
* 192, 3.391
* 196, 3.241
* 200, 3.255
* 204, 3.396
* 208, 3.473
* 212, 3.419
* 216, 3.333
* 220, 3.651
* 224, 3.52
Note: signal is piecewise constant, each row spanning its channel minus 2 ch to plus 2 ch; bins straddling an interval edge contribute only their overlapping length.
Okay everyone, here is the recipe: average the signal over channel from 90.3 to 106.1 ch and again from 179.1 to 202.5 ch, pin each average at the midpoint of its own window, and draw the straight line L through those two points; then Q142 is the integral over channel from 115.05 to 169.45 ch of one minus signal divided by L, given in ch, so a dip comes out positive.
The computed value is 9.8 ch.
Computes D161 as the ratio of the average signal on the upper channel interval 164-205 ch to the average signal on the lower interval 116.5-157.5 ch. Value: 1.4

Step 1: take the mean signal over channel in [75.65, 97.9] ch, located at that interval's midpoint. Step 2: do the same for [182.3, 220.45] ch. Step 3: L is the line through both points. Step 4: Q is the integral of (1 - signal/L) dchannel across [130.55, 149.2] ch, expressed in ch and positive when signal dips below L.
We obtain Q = 4.0 ch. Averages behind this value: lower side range 3.18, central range 2.58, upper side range 3.41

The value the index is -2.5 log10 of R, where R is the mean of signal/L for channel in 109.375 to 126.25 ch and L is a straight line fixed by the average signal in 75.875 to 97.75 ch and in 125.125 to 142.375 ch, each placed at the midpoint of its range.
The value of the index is 0.40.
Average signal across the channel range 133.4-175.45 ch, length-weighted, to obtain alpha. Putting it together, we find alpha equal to 3.09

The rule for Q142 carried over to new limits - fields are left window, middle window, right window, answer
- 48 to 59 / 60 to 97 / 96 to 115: -4.1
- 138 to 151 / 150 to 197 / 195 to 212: -4.9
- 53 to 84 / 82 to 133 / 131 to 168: 9.2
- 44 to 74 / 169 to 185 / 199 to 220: -0.9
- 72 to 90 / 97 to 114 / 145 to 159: 3.2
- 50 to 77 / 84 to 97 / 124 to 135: -3.8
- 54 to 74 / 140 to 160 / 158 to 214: 1.2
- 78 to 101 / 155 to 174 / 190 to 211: -0.5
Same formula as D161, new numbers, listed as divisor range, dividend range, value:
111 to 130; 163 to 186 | 2.09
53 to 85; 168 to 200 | 1.16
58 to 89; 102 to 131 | 0.65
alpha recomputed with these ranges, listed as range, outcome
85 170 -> 2.67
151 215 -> 3.41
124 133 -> 1.76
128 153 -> 2.58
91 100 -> 2.95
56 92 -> 3.05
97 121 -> 2.28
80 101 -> 3.14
